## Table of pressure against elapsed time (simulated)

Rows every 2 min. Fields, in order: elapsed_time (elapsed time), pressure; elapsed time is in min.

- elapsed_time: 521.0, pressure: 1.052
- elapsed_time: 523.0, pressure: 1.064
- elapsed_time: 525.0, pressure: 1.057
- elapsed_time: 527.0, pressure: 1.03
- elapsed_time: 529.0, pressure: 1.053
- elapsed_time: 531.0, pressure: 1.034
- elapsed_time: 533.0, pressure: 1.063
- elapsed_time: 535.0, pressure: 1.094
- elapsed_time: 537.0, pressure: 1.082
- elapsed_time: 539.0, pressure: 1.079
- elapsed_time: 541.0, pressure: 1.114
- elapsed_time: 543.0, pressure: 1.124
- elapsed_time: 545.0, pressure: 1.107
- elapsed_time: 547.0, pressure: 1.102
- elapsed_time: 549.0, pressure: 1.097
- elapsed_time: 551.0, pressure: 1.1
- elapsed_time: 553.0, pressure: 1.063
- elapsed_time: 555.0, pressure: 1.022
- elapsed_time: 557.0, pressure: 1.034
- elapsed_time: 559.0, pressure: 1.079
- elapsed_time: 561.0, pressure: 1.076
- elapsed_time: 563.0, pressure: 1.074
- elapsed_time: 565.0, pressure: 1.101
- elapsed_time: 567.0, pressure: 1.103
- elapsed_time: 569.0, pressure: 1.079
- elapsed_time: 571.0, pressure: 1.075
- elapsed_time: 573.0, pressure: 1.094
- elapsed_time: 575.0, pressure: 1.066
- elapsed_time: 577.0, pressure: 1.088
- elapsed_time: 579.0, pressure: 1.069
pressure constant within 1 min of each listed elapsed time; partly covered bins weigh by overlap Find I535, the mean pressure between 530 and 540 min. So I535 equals 1.07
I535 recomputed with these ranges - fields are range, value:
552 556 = 1.04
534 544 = 1.1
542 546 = 1.12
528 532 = 1.04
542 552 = 1.11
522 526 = 1.06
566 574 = 1.09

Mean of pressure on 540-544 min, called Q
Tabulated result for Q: 1.12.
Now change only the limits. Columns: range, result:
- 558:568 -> 1.09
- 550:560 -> 1.06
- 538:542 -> 1.1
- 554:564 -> 1.06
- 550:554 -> 1.08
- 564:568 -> 1.1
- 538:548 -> 1.11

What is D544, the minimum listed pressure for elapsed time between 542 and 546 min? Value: 1.107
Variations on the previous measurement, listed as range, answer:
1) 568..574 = 1.075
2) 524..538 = 1.03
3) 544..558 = 1.022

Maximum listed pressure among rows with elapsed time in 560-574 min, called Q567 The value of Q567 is 1.103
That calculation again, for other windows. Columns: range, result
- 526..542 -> 1.114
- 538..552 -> 1.124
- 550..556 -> 1.1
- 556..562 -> 1.079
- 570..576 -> 1.094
